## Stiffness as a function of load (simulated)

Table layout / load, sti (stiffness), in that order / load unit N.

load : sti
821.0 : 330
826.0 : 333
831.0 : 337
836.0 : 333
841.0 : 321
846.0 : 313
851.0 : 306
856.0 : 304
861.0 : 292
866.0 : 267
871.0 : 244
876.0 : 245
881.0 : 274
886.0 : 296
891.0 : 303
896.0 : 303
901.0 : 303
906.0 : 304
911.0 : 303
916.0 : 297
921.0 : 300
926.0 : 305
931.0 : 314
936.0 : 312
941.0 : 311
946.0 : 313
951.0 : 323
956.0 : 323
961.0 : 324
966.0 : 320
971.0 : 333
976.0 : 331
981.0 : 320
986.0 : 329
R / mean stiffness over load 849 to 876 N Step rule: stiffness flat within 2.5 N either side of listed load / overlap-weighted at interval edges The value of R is 279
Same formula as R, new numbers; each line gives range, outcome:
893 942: 305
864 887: 263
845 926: 291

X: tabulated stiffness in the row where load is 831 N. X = 337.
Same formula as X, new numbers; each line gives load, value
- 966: 320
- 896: 303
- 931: 314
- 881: 274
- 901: 303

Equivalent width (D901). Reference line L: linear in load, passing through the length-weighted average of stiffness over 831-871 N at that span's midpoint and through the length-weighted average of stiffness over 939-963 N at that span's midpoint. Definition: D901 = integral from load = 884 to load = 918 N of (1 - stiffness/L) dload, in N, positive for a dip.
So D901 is 1.05 N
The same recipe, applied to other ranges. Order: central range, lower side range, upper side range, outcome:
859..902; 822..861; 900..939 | 4.4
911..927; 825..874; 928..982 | 0.7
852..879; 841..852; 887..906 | 3.2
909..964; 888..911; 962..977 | 0.8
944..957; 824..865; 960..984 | 0.2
